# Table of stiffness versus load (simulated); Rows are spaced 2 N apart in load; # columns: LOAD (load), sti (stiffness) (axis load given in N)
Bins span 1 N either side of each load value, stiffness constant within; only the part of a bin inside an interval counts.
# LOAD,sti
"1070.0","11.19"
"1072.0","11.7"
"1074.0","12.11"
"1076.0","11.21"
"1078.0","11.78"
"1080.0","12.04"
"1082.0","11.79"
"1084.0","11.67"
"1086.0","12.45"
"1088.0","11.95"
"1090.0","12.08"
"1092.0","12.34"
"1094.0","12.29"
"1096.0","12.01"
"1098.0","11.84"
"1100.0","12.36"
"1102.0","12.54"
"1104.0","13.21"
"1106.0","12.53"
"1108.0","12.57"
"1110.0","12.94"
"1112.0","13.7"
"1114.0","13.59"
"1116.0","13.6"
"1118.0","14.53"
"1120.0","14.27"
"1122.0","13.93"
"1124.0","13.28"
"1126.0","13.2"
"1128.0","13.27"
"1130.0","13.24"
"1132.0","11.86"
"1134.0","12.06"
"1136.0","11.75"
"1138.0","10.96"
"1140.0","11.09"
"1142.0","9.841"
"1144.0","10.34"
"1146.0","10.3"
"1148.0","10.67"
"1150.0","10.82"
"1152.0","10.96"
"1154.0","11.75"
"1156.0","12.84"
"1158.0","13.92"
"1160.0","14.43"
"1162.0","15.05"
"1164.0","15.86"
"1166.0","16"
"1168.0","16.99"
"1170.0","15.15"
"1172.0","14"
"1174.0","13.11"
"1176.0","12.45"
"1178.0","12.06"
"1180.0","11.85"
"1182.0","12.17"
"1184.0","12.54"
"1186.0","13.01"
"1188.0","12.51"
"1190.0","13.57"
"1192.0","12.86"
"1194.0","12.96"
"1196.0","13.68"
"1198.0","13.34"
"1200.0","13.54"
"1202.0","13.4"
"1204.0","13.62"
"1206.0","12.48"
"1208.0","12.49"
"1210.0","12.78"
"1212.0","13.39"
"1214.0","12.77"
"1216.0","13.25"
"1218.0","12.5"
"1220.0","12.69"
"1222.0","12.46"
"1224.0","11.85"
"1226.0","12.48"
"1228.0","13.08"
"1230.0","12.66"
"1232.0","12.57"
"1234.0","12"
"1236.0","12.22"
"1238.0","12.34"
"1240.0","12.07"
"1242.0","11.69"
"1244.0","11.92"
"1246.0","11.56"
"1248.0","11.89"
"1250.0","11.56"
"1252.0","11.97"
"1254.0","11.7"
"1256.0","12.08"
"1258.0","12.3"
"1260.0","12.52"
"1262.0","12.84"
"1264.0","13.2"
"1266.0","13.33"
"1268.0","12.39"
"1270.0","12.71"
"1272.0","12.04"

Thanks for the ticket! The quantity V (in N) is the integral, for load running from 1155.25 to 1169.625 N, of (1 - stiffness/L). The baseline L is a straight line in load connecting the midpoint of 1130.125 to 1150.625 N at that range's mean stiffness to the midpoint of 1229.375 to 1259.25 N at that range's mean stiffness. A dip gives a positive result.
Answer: -4.8 N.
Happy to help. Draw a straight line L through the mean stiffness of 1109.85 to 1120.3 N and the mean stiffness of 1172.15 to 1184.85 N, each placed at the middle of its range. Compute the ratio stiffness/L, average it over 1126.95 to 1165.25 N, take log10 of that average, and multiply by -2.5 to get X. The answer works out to 0.08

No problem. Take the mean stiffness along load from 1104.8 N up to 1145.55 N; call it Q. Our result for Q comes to 12.6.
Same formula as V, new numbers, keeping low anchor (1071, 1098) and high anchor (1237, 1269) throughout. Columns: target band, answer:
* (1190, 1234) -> -2.7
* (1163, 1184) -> -3.1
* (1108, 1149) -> -1.4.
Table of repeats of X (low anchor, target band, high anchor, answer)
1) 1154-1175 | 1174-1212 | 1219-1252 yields 0.060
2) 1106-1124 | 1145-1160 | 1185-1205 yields 0.139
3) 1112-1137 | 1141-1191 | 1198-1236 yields 0.012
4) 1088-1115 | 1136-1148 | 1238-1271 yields 0.176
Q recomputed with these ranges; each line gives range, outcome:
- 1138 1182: 12.8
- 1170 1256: 12.6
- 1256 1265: 12.6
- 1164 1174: 15.3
